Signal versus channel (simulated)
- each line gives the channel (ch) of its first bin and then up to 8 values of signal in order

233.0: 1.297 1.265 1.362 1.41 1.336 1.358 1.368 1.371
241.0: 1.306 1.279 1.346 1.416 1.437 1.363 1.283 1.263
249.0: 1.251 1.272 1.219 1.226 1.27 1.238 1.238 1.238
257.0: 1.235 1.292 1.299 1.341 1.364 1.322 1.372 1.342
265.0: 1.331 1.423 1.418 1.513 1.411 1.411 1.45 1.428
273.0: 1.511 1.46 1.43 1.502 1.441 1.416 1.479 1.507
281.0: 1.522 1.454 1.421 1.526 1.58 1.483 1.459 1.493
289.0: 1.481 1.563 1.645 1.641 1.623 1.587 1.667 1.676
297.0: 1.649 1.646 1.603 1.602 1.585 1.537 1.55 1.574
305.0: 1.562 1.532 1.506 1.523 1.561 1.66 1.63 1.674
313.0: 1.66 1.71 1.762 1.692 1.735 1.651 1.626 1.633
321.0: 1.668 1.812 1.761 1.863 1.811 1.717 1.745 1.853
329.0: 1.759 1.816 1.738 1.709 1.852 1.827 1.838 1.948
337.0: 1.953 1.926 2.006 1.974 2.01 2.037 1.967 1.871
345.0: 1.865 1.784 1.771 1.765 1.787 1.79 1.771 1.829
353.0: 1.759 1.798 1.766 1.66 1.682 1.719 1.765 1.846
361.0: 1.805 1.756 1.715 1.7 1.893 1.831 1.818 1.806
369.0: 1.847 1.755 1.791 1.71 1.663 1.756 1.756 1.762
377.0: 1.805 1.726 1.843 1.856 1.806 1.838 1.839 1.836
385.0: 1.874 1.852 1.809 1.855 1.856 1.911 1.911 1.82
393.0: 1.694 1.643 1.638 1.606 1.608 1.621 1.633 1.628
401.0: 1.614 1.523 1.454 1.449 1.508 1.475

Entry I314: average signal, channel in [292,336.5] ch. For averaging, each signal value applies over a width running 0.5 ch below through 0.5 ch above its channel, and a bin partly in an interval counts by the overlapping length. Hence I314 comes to 1.68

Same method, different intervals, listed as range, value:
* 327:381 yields 1.81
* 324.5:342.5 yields 1.86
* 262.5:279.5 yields 1.43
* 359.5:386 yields 1.79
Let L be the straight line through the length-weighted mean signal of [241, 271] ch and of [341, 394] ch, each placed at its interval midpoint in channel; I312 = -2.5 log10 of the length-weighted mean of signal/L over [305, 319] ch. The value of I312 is -0.047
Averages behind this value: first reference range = 1.33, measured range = 1.64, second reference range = 1.8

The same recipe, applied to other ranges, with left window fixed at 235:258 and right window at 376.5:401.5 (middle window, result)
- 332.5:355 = -0.16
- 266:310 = -0.06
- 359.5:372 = -0.06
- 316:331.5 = -0.12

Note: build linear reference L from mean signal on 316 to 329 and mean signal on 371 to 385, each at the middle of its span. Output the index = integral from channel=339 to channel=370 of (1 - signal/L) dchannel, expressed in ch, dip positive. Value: -0.8 ch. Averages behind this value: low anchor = 1.74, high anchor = 1.79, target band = 1.82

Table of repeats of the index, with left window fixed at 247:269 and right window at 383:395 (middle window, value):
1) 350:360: -0.43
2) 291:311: -1.64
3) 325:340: -2.25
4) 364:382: -0.35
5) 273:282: -0.56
